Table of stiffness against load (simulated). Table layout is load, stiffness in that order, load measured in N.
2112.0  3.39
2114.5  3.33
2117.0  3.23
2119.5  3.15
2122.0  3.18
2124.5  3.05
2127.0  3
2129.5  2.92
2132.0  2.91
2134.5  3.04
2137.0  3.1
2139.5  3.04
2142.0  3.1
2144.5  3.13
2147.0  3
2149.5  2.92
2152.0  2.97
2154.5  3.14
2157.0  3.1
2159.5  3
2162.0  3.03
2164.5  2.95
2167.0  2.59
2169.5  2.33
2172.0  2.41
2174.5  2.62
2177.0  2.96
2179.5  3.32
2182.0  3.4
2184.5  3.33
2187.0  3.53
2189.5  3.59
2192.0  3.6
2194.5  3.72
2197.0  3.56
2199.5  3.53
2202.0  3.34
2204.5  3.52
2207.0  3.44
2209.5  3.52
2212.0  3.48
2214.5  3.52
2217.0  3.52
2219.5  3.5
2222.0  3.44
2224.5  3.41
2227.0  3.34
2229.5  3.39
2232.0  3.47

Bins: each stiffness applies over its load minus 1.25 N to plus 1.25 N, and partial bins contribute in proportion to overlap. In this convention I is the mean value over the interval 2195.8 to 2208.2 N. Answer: 3.48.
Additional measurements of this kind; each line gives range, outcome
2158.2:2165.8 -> 2.99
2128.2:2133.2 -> 2.92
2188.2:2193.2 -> 3.59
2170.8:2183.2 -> 2.94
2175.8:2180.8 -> 3.14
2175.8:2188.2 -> 3.31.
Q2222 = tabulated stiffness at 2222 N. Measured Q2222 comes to 3.44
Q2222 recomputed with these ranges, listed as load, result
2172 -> 2.41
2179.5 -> 3.32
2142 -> 3.1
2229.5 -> 3.39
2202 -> 3.34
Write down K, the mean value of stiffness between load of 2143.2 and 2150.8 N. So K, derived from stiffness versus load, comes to 3.02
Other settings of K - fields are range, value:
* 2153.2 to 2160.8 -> 3.08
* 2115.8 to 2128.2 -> 3.12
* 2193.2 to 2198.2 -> 3.64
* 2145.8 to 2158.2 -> 3.03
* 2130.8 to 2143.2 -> 3.04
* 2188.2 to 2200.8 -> 3.6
